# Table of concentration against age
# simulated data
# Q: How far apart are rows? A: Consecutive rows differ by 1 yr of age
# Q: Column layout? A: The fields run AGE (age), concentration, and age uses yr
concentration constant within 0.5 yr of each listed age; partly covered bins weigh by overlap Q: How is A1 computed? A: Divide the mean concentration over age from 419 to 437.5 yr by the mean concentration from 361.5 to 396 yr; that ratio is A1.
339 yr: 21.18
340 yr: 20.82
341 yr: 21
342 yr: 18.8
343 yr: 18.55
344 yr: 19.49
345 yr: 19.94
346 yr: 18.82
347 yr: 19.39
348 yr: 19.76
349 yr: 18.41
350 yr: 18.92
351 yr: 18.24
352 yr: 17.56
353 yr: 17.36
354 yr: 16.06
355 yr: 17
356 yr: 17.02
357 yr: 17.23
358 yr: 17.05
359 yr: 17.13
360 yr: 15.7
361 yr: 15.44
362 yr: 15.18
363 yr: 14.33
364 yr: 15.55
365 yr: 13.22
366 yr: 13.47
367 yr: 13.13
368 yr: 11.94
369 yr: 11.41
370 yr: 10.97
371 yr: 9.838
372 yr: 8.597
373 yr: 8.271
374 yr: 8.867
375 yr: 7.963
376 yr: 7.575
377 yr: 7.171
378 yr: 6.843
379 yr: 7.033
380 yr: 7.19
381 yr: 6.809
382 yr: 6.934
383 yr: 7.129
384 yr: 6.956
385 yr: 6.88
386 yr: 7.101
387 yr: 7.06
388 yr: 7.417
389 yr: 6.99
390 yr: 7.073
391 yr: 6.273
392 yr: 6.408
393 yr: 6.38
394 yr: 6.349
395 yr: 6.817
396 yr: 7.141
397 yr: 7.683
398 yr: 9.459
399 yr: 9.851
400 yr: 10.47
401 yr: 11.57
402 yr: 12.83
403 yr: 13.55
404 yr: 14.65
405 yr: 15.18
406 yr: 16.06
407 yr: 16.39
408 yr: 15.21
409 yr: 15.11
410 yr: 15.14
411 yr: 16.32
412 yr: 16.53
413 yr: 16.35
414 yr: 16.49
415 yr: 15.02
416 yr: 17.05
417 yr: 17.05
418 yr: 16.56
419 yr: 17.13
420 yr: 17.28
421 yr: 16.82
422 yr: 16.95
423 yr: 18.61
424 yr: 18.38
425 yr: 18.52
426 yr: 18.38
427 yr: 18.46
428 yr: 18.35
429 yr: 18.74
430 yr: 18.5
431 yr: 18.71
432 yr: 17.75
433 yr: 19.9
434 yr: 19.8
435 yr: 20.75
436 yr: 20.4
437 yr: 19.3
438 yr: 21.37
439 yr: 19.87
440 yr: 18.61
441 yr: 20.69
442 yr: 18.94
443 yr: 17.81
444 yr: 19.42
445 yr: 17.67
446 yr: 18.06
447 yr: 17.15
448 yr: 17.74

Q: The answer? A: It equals 2.11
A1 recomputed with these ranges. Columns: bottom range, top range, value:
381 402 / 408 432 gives 2.23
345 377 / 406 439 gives 1.22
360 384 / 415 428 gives 1.71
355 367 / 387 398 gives 0.45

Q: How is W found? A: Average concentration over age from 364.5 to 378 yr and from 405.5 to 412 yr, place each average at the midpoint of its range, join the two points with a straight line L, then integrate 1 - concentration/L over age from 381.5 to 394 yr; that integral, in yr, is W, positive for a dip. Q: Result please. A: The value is 5.7 yr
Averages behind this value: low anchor 10.1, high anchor 15.8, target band 6.86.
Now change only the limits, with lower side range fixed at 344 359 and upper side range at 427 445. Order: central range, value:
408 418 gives 1.5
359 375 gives 5.1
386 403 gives 9.5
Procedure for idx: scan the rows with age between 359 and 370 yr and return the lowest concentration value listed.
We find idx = 10.97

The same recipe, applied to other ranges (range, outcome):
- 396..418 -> 7.141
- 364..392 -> 6.273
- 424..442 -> 17.75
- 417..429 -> 16.56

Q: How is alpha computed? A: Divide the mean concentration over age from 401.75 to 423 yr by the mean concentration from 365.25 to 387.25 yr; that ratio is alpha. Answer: 1.84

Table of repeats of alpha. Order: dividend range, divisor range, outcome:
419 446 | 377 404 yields 2.34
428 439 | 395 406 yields 1.73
